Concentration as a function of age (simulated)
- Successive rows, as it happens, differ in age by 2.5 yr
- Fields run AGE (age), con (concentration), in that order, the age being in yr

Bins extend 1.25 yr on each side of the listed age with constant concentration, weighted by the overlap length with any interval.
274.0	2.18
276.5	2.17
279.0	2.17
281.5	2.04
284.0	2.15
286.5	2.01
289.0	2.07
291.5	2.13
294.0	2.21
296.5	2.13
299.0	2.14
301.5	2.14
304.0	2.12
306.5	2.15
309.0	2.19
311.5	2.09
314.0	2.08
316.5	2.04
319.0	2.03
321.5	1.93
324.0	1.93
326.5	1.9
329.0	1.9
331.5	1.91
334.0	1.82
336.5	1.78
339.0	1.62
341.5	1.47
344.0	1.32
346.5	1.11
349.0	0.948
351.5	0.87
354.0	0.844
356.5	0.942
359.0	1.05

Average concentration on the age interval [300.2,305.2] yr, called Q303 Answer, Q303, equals 2.13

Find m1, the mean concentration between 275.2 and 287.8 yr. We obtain 2.11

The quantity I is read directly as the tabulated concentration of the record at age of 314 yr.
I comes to 2.08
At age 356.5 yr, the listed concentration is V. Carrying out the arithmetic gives 0.942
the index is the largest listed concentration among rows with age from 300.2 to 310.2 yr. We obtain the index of 2.19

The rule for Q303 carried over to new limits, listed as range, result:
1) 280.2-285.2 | 2.1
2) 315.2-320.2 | 2.04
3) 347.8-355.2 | 0.887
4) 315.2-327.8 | 1.97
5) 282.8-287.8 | 2.08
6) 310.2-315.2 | 2.09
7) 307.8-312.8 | 2.14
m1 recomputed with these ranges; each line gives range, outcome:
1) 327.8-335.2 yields 1.88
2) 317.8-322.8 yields 1.98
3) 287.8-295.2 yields 2.14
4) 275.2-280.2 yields 2.17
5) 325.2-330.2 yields 1.9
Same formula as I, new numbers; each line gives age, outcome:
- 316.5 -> 2.04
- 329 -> 1.9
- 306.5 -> 2.15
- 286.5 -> 2.01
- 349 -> 0.948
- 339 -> 1.62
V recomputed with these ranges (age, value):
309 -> 2.19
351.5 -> 0.87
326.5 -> 1.9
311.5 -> 2.09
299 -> 2.14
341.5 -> 1.47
